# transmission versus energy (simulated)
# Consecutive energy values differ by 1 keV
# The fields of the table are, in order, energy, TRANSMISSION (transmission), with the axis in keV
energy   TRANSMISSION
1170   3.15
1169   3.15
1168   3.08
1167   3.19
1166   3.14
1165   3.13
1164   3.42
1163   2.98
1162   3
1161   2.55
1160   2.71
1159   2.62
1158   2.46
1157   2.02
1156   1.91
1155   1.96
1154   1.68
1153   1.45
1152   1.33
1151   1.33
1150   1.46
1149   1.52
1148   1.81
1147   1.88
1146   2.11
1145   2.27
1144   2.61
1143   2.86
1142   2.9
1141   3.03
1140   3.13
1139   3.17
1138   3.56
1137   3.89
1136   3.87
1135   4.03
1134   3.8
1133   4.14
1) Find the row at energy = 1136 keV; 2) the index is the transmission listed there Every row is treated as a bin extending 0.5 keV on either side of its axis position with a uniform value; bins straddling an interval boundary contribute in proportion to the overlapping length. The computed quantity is 3.87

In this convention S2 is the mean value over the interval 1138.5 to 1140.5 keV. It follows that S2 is 3.15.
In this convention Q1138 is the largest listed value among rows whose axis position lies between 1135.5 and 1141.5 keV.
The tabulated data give 3.89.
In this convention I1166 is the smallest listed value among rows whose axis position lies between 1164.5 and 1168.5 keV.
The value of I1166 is 3.08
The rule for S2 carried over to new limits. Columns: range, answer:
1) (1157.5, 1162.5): 2.67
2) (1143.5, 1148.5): 2.14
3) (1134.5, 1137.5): 3.93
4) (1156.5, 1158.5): 2.24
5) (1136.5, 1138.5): 3.73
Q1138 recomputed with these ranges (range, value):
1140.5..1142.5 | 3.03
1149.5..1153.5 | 1.46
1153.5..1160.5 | 2.71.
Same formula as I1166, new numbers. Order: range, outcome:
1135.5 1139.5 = 3.17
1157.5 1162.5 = 2.46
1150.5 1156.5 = 1.33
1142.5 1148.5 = 1.81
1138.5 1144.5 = 2.61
